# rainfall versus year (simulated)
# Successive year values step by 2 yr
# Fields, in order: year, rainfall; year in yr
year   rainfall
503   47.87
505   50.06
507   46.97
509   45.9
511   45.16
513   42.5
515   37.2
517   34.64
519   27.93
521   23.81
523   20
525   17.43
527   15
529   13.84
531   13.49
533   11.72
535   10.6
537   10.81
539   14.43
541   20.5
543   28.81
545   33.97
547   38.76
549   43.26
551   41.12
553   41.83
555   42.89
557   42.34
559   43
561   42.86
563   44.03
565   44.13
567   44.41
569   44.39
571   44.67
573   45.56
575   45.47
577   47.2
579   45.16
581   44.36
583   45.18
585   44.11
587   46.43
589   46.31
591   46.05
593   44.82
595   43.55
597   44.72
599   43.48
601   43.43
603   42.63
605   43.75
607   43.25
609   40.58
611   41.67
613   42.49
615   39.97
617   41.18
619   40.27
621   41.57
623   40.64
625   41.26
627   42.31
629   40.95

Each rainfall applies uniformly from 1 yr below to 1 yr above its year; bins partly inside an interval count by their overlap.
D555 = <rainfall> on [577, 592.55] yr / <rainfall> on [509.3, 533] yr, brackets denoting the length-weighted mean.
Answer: 1.7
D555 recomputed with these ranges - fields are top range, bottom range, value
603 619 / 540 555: 1.16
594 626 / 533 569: 1.23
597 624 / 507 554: 1.50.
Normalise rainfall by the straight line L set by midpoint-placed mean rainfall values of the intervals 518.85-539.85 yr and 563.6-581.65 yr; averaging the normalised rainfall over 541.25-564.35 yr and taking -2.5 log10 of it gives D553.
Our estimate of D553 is -0.25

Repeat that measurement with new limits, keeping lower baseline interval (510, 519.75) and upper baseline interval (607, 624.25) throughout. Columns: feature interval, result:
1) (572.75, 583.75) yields -0.14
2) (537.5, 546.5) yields 0.50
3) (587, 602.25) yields -0.11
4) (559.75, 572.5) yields -0.12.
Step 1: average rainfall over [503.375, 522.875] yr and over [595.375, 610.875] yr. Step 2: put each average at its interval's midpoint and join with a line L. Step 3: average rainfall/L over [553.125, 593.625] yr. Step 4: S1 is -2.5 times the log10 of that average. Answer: -0.07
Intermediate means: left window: 38.8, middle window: 44.6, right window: 43.1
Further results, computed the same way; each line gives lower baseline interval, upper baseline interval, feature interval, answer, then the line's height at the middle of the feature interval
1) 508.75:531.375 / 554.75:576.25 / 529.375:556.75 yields 0.34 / 36.1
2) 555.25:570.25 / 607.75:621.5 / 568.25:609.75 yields -0.06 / 42.3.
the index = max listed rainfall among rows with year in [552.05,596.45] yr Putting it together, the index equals 47.2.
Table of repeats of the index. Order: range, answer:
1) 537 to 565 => 44.13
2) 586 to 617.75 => 46.43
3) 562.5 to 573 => 45.56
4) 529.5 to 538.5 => 13.49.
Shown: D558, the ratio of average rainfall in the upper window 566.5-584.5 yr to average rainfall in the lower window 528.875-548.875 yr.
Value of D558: 2.2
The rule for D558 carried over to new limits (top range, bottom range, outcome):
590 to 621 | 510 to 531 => 1.58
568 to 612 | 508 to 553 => 1.63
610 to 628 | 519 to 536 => 2.51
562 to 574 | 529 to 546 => 2.50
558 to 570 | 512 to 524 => 1.41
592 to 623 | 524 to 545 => 2.57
